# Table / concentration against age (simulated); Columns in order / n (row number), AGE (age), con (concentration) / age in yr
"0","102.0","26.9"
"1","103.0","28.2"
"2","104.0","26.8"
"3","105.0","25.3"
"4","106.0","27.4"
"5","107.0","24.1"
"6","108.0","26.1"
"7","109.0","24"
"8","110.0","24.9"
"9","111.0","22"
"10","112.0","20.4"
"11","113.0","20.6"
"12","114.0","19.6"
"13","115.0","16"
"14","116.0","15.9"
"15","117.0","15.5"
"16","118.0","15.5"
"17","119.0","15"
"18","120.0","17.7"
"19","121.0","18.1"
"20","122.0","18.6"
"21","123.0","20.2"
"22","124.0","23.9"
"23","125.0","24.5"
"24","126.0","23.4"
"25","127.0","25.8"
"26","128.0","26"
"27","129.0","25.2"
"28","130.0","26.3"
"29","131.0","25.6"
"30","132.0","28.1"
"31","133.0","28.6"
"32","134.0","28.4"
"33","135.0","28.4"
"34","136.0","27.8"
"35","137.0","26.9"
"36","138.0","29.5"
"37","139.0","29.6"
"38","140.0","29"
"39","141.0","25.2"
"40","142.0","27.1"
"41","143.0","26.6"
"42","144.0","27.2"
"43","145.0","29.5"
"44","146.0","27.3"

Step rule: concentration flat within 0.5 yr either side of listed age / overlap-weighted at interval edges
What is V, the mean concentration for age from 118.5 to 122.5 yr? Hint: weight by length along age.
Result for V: 17.4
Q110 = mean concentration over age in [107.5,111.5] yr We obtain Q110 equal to 24.2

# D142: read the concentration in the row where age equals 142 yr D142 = 27.1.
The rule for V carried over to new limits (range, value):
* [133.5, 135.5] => 28.4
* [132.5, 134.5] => 28.5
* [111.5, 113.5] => 20.5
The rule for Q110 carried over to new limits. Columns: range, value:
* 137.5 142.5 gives 28.1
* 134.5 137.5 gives 27.7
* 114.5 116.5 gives 15.9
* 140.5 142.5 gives 26.1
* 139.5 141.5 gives 27.1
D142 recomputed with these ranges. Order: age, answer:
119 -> 15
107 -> 24.1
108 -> 26.1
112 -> 20.4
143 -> 26.6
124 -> 23.9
